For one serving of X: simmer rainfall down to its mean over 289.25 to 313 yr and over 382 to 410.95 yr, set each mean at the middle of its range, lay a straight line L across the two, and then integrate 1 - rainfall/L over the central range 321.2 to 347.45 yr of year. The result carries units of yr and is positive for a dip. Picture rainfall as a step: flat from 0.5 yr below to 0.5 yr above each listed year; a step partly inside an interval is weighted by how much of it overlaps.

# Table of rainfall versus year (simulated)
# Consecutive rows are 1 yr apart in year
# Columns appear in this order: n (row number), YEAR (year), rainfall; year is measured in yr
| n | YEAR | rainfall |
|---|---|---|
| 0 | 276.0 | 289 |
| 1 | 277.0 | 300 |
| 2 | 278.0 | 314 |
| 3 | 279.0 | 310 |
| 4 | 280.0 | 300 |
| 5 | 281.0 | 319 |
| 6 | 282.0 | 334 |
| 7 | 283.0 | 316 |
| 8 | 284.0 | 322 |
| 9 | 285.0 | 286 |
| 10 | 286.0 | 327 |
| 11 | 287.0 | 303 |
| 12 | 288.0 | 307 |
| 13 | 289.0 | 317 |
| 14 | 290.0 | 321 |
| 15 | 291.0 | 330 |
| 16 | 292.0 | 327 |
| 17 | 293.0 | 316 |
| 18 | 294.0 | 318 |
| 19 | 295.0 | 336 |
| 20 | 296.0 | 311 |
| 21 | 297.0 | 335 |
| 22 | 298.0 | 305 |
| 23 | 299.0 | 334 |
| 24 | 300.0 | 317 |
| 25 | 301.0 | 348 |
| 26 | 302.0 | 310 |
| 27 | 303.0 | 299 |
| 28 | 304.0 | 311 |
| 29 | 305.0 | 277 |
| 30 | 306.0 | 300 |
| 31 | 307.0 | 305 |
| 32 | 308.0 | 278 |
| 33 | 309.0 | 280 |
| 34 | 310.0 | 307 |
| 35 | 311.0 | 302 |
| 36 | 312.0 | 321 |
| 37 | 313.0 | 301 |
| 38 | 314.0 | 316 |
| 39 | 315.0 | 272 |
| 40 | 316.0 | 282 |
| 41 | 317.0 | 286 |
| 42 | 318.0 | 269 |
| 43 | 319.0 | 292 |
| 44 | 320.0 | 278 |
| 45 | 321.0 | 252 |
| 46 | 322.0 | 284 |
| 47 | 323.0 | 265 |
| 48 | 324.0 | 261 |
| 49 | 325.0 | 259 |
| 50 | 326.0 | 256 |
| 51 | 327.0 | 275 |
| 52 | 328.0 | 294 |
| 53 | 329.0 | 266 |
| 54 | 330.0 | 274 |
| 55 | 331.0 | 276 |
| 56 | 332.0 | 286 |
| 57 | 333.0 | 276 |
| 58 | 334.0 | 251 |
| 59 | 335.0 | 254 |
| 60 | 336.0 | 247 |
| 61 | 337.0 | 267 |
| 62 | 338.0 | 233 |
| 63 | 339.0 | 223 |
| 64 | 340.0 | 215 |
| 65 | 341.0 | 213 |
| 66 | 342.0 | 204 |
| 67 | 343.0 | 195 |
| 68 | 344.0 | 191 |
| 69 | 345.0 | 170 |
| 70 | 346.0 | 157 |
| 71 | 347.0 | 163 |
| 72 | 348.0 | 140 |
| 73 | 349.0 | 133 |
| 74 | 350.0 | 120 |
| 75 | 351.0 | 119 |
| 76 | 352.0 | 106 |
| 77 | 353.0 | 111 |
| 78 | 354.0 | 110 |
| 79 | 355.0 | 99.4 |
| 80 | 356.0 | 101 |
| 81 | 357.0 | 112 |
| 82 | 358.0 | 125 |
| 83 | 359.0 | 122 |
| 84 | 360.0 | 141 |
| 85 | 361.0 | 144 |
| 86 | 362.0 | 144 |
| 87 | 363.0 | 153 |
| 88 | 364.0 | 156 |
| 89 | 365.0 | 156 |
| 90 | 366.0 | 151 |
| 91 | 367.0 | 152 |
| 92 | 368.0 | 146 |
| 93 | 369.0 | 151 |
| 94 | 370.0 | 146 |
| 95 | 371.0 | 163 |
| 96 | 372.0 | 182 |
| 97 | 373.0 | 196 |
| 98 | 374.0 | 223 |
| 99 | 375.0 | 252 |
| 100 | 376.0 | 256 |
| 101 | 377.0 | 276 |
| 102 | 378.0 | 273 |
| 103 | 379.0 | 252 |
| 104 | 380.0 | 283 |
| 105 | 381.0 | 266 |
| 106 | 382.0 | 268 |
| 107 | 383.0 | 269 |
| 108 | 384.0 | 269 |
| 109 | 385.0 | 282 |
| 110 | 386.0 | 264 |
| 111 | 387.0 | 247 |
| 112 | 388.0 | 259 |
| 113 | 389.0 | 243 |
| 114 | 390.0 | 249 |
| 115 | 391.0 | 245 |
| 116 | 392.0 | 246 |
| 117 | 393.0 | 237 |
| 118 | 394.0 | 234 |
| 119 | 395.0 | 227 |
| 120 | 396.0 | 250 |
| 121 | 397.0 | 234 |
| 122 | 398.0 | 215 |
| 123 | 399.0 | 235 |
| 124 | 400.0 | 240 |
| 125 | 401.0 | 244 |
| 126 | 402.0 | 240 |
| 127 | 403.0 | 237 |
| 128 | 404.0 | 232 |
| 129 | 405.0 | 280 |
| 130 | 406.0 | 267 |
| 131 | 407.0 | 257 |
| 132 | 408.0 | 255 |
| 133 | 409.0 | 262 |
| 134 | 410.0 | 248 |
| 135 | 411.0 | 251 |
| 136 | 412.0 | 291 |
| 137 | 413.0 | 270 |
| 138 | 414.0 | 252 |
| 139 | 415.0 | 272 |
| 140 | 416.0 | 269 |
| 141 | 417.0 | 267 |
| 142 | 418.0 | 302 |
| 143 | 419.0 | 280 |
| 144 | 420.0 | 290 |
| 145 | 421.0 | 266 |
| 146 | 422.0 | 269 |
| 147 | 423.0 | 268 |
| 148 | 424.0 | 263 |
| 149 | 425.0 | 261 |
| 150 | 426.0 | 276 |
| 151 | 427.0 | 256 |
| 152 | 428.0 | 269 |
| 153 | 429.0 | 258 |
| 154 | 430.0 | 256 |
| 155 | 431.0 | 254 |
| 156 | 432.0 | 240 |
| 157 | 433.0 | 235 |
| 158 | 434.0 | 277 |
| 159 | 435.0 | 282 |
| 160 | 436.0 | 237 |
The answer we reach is 4.5 yr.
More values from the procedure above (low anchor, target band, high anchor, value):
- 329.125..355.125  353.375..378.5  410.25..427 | 6.4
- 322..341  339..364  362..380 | 8.8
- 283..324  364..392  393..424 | 4.5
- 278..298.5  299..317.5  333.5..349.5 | -1.8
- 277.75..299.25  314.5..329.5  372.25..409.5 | 1.2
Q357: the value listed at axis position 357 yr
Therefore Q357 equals 112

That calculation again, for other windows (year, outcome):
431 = 254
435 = 282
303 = 299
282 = 334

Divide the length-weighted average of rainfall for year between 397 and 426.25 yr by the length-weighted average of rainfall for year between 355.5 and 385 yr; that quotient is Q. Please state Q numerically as 1.4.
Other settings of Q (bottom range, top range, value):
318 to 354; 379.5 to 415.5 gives 1.14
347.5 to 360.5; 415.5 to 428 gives 2.30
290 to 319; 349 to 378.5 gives 0.51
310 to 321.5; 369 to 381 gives 0.78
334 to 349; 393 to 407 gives 1.18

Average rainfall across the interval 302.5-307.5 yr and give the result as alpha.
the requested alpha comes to 298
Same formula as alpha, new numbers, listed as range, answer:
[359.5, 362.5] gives 143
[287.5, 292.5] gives 320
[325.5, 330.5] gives 273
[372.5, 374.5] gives 210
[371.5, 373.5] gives 189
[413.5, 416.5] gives 264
